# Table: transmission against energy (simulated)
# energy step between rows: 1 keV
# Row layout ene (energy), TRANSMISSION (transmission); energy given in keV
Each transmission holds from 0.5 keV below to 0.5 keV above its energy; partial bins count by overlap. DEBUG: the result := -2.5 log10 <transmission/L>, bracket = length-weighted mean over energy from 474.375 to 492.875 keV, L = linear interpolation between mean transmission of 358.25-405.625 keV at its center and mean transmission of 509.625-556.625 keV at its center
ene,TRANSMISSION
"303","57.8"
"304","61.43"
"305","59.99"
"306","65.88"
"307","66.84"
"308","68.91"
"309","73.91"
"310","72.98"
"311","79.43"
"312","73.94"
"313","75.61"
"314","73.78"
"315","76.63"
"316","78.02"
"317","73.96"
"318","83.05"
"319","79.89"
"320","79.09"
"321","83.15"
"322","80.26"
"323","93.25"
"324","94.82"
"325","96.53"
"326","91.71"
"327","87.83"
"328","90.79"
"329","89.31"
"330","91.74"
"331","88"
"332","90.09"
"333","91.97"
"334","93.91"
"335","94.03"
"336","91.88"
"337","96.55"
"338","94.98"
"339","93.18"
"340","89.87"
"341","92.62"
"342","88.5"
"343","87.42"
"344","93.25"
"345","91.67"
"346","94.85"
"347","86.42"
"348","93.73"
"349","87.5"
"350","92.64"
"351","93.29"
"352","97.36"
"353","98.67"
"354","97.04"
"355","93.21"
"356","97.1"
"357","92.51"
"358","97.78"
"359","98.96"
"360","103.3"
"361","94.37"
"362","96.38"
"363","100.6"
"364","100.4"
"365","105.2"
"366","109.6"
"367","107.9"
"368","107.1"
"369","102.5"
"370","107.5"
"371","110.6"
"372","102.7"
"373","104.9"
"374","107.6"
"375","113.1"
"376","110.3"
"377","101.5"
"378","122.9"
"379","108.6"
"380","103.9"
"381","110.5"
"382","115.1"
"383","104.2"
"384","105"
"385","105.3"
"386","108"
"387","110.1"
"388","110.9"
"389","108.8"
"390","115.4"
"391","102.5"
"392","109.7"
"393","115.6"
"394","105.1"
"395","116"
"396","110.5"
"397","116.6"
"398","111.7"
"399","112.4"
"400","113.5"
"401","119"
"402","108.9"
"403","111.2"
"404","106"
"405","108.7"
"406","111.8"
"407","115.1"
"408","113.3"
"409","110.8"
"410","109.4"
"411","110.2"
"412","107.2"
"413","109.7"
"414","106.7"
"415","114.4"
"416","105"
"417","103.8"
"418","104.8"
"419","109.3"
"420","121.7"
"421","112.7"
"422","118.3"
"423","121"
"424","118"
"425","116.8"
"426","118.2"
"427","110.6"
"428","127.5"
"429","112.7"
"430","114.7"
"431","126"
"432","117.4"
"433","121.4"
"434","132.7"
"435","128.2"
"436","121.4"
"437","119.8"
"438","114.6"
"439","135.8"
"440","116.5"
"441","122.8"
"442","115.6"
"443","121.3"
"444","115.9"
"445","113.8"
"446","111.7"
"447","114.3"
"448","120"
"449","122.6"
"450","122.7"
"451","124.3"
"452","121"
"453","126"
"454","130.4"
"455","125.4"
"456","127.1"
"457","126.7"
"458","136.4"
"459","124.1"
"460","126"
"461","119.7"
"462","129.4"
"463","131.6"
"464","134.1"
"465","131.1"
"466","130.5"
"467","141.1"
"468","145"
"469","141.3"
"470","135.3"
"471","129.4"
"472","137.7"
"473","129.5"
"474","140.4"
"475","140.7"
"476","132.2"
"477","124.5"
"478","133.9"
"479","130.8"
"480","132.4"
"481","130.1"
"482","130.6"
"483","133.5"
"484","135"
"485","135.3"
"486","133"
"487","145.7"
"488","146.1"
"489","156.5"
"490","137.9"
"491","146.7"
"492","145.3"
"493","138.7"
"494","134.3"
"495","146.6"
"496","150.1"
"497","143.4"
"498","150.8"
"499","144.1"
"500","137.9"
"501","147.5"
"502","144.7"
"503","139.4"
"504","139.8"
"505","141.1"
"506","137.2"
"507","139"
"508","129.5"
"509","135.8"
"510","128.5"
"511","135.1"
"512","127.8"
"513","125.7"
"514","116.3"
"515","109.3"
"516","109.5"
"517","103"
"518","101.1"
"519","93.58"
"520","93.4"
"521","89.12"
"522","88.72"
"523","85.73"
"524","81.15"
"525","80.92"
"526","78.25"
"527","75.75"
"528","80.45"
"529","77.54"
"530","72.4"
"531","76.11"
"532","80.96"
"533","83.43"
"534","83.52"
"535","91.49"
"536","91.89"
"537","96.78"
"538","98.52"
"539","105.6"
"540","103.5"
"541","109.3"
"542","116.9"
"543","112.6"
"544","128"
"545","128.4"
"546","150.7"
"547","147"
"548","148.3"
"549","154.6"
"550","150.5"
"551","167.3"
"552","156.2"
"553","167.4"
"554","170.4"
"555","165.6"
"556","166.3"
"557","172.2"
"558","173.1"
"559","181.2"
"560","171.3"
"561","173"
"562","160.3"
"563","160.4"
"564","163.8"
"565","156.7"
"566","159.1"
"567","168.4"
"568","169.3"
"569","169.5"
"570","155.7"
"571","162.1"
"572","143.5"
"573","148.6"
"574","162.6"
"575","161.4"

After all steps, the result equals -0.23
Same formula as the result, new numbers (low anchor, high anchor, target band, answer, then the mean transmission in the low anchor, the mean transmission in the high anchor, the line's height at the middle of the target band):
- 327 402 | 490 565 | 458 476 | -0.139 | 102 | 127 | 117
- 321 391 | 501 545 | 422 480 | -0.214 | 98.9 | 106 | 103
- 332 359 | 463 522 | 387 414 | -0.032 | 93.2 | 132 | 108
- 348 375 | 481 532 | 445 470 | -0.119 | 100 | 121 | 114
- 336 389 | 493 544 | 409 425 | -0.071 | 101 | 112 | 105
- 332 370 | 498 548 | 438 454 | -0.157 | 96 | 111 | 104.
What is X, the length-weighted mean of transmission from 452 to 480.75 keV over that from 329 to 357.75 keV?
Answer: 1.42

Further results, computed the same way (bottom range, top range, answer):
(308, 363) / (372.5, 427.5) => 1.25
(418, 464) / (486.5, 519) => 1.11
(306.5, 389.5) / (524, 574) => 1.40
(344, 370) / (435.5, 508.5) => 1.36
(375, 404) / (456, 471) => 1.20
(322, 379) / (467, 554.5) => 1.28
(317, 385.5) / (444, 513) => 1.38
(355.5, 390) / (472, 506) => 1.32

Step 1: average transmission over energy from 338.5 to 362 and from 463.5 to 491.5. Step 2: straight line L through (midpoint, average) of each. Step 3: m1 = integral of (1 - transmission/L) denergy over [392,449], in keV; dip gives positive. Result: 1.00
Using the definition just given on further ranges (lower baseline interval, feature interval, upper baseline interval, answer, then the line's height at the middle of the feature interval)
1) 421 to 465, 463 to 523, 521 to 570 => -3.18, 125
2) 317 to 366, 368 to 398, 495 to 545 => -3.83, 96.8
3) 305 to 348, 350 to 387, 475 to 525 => -3.11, 95.6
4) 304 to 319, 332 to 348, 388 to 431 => -1.47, 84.4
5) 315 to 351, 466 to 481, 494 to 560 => -2.82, 114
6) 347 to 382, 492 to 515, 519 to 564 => -3.92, 117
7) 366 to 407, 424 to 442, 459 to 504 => 0.36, 123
